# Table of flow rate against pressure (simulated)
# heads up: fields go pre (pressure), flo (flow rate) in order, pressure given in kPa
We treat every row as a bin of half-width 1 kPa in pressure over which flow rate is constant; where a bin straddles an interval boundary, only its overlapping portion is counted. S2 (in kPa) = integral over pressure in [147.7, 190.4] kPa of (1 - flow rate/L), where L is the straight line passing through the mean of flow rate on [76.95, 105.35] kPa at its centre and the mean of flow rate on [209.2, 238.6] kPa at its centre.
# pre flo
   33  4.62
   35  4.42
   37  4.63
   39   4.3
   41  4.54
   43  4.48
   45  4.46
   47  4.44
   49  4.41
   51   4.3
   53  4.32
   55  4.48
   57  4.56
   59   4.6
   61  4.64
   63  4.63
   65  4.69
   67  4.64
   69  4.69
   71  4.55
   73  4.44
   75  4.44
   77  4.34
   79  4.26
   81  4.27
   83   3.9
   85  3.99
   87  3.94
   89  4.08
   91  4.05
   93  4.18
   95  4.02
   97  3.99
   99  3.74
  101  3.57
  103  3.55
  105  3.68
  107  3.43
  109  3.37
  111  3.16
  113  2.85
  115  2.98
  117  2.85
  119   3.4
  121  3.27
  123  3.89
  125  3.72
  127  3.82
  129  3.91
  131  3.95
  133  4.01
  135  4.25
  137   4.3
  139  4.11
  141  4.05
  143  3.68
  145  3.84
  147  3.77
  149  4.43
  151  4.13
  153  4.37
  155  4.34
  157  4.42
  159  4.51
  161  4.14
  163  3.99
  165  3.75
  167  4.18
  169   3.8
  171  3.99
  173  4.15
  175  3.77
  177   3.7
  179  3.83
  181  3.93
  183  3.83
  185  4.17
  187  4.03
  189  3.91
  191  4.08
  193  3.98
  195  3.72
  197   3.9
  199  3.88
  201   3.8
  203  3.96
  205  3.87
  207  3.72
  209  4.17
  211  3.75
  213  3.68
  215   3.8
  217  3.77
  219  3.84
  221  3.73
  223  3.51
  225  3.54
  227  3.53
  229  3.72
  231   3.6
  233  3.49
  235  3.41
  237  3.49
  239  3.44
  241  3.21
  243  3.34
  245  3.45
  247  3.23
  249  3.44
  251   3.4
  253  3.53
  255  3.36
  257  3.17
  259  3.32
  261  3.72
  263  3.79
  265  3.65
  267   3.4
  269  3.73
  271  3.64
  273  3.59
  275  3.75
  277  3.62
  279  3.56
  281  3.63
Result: -3.2 kPa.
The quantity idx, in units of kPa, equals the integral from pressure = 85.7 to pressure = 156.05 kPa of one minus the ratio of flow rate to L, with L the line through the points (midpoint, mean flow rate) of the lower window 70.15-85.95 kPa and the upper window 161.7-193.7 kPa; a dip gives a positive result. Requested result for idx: 5.72 kPa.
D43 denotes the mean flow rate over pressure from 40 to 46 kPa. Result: 4.49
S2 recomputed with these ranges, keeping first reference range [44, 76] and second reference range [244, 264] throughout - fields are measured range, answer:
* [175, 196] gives -0.5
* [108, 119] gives 3.0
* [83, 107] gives 2.5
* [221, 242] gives 0.4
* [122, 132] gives 0.7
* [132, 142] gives -0.1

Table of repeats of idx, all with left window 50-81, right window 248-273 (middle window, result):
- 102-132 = 5.5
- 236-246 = 0.6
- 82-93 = 0.9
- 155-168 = -0.5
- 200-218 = -0.3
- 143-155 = 0.0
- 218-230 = 0.2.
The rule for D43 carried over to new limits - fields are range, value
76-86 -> 4.15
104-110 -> 3.49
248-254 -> 3.46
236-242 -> 3.38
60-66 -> 4.65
